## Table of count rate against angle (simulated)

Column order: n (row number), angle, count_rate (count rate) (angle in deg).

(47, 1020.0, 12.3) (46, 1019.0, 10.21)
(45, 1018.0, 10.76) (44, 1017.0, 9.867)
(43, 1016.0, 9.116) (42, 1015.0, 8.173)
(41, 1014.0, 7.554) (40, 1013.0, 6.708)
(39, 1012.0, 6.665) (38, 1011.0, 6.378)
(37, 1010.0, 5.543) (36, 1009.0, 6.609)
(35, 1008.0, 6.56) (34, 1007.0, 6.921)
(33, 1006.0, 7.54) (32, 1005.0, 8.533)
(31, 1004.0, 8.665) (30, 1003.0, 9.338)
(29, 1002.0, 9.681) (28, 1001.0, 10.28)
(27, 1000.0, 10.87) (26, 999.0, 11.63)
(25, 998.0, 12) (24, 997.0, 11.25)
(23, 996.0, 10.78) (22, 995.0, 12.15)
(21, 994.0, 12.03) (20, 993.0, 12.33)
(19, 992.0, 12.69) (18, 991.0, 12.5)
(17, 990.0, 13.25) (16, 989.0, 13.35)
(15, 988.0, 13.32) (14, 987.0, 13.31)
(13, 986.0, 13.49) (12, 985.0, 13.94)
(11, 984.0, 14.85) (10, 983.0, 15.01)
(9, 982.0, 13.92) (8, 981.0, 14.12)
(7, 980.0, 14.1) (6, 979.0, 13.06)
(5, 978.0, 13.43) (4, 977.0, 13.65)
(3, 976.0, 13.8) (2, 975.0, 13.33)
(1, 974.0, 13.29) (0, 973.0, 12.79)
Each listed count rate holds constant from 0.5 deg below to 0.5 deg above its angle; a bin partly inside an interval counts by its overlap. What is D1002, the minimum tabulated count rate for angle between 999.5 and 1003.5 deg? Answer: 9.338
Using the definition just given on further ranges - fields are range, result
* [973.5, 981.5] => 13.06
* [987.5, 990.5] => 13.25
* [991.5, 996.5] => 10.78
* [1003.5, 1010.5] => 5.543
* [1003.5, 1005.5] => 8.533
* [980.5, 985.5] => 13.92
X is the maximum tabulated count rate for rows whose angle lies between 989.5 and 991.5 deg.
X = 13.25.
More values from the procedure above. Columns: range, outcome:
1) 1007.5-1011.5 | 6.609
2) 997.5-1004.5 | 12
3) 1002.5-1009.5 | 9.338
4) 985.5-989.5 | 13.49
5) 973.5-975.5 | 13.33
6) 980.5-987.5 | 15.01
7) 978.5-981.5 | 14.12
